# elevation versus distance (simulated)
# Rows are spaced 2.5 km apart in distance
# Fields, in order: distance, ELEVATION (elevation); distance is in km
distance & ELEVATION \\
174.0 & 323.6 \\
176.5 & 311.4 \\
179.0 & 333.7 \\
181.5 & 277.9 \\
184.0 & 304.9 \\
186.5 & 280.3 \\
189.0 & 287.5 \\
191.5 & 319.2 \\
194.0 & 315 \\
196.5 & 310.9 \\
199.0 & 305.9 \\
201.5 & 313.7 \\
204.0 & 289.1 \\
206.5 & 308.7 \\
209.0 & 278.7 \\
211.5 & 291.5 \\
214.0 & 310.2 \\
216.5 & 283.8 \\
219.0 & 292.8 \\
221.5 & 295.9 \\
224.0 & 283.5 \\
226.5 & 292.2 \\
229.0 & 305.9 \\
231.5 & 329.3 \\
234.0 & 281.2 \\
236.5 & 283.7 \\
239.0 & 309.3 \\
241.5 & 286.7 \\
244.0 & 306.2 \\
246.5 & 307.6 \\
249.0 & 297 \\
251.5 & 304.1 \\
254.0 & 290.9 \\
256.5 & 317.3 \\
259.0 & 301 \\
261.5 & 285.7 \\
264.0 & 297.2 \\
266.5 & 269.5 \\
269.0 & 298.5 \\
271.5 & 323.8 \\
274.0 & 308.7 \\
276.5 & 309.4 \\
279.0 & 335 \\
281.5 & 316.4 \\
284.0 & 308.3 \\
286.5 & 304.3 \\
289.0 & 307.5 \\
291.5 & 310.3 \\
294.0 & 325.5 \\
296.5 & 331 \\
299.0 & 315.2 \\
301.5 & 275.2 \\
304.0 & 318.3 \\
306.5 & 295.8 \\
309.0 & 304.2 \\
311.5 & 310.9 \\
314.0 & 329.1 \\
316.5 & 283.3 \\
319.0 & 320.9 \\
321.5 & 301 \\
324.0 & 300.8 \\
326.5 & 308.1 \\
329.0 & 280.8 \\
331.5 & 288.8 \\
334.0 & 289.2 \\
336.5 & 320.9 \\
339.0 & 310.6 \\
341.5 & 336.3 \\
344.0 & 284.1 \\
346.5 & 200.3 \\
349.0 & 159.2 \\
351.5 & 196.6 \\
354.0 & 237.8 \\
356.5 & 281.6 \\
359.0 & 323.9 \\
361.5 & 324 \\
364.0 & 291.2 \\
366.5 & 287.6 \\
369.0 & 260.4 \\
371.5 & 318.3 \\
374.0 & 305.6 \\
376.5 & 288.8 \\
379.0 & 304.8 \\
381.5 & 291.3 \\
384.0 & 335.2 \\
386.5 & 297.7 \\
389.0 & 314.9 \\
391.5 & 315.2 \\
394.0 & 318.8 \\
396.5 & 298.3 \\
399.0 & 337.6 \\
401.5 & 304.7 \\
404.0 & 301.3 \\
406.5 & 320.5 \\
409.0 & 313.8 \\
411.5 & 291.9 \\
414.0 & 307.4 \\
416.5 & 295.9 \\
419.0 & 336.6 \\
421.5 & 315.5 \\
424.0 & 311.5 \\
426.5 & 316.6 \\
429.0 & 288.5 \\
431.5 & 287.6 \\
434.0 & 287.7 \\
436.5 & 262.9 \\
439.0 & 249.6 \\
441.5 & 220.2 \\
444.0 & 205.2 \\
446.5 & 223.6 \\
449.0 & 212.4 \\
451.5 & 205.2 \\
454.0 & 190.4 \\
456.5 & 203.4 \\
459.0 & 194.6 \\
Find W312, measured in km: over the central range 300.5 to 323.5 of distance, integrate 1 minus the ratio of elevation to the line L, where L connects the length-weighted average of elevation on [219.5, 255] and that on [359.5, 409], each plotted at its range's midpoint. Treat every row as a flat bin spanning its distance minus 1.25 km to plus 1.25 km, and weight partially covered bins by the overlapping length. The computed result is -0.2 km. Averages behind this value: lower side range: 298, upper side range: 307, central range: 305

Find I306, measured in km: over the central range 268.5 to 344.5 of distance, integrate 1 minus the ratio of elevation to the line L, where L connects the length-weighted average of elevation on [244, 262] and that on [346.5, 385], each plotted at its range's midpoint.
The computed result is -4.8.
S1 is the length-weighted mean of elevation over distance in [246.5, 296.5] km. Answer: 306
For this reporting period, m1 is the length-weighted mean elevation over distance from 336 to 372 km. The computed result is 274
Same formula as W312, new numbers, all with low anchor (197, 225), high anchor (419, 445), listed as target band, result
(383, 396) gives -1.54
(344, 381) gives 1.68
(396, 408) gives -1.40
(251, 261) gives -0.32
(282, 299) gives -1.46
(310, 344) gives -2.20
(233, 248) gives -0.11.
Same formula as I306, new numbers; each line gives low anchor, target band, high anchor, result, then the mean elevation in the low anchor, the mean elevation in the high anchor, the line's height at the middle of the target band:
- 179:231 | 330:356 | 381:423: 3.8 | 299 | 312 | 308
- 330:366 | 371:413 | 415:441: -3.6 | 275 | 293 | 285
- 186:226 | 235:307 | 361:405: -1.0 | 298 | 305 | 301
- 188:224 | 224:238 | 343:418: 0.1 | 300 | 290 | 298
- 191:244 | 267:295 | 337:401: -1.6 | 299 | 289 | 295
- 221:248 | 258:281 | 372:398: -0.2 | 298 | 308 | 301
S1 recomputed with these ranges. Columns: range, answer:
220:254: 298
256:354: 296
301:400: 294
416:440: 296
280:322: 310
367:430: 307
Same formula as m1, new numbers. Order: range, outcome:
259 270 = 289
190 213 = 304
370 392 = 307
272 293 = 313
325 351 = 276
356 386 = 301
